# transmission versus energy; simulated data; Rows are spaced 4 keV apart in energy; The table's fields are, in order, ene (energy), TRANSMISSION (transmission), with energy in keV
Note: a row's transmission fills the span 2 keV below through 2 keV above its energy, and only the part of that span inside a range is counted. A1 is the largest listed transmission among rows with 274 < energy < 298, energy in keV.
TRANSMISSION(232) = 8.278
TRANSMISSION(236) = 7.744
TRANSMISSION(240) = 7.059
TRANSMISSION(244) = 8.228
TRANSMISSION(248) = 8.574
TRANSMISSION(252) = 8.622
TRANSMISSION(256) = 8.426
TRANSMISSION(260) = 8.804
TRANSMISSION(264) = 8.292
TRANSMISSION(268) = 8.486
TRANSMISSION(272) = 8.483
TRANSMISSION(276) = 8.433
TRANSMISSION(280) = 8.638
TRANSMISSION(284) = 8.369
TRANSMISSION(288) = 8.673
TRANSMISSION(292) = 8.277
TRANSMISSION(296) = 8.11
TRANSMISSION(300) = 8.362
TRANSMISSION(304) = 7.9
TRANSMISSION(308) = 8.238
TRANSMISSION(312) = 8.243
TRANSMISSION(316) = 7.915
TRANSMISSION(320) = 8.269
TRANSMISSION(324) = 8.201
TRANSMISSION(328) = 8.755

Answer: 8.673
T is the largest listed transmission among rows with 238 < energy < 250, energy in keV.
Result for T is 8.574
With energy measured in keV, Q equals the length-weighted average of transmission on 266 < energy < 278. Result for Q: 8.47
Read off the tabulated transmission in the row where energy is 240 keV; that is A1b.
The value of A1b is 7.059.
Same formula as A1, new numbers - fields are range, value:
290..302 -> 8.362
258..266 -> 8.804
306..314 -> 8.243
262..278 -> 8.486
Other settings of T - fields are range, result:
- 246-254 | 8.622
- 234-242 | 7.744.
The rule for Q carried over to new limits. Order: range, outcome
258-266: 8.55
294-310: 8.15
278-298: 8.41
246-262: 8.61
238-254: 8.12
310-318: 8.08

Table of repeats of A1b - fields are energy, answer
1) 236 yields 7.744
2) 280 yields 8.638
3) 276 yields 8.433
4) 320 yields 8.269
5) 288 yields 8.673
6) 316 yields 7.915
